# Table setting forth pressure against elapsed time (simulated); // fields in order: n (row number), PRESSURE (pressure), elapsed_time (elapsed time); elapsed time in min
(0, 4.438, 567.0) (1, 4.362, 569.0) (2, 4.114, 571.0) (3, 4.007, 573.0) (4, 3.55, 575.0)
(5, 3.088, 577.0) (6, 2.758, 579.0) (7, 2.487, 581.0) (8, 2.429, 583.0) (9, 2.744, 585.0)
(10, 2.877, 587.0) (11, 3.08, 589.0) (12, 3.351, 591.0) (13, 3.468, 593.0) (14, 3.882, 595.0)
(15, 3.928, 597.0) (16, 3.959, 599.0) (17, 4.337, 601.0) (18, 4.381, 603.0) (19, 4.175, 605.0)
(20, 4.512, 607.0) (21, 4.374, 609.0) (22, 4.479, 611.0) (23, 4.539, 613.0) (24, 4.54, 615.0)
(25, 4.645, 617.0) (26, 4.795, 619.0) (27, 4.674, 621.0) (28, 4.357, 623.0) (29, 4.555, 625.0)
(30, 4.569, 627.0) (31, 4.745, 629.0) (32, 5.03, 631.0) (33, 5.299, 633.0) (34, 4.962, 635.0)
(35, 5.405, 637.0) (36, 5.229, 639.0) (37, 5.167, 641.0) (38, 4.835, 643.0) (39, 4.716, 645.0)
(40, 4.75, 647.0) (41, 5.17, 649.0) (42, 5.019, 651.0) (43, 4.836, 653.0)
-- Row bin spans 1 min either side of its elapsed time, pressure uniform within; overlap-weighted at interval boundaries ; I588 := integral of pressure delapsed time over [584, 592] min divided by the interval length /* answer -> 3.01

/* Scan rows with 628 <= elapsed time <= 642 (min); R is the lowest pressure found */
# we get 4.745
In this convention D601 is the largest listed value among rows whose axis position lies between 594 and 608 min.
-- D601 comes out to 4.512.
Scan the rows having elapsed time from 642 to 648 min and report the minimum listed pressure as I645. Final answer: 4.716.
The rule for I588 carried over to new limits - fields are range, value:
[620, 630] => 4.58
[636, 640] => 5.32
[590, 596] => 3.57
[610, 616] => 4.52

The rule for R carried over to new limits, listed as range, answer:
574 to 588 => 2.429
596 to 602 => 3.928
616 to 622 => 4.645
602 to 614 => 4.175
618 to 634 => 4.357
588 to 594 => 3.08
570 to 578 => 3.088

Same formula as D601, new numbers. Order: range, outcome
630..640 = 5.405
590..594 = 3.468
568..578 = 4.362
